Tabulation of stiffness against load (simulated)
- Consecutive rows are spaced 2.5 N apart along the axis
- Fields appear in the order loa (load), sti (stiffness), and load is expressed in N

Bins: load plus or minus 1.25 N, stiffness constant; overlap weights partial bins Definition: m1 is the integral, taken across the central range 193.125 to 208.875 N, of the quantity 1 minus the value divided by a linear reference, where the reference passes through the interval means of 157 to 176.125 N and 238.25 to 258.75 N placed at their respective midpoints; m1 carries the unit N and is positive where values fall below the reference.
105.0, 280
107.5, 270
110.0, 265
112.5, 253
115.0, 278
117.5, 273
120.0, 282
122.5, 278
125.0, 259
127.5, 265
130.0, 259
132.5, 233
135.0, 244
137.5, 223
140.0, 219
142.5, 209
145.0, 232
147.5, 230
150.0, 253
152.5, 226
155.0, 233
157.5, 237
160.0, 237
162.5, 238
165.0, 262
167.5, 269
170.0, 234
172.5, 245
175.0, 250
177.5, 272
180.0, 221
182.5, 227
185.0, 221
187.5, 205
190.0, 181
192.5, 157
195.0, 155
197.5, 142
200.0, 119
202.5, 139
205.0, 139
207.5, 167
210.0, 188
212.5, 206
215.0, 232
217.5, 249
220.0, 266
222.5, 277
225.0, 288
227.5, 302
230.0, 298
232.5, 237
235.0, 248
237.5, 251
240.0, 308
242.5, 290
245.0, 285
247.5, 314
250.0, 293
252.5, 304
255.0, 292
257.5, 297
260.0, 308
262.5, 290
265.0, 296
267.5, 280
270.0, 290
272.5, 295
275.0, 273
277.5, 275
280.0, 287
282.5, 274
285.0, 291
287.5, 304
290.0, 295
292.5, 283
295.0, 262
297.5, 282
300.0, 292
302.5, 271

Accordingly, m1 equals 7.26 N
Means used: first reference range 247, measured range 144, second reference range 297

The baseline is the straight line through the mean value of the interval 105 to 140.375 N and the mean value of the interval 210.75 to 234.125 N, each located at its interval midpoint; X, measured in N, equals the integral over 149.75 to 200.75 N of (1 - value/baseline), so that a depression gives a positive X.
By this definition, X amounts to 8.0 N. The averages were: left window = 259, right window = 260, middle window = 219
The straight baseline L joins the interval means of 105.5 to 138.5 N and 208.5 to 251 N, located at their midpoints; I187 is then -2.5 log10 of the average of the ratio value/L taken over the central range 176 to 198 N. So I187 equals 0.30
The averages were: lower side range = 261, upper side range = 266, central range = 200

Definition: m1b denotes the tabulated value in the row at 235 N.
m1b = 248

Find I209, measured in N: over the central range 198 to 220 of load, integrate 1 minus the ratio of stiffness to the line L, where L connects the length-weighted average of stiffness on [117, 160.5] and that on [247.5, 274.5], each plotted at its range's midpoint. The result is 7.3 N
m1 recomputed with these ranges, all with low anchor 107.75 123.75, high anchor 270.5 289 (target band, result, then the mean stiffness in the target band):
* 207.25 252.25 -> 2.8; 264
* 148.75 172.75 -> 2.8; 243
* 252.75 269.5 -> -0.6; 294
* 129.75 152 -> 3.4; 232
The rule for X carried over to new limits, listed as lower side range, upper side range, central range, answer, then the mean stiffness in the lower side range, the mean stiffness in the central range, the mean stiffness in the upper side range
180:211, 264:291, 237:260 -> -4.5 N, 172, 295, 287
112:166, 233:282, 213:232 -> 0.4 N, 246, 269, 287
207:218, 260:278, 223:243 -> -3.4 N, 208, 277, 288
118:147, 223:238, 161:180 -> 0.4 N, 246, 251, 272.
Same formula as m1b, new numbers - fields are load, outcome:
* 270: 290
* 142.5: 209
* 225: 288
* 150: 253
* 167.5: 269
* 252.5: 304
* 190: 181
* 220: 266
